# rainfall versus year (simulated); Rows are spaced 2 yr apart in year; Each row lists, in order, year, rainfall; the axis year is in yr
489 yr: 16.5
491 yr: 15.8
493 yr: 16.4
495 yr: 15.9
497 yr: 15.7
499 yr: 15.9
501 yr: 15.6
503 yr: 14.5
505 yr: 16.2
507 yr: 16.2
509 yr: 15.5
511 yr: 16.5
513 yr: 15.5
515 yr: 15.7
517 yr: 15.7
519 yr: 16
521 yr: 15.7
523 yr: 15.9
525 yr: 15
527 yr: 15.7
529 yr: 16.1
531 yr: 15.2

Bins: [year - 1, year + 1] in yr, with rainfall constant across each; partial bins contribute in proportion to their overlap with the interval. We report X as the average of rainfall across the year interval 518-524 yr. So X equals 15.9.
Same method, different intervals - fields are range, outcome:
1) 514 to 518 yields 15.7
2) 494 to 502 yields 15.8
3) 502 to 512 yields 15.8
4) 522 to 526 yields 15.4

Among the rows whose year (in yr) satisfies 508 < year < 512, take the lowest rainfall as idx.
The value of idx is 15.5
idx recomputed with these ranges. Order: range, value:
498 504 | 14.5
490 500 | 15.7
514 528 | 15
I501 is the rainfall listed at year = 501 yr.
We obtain 15.6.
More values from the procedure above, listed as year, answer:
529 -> 16.1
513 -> 15.5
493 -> 16.4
